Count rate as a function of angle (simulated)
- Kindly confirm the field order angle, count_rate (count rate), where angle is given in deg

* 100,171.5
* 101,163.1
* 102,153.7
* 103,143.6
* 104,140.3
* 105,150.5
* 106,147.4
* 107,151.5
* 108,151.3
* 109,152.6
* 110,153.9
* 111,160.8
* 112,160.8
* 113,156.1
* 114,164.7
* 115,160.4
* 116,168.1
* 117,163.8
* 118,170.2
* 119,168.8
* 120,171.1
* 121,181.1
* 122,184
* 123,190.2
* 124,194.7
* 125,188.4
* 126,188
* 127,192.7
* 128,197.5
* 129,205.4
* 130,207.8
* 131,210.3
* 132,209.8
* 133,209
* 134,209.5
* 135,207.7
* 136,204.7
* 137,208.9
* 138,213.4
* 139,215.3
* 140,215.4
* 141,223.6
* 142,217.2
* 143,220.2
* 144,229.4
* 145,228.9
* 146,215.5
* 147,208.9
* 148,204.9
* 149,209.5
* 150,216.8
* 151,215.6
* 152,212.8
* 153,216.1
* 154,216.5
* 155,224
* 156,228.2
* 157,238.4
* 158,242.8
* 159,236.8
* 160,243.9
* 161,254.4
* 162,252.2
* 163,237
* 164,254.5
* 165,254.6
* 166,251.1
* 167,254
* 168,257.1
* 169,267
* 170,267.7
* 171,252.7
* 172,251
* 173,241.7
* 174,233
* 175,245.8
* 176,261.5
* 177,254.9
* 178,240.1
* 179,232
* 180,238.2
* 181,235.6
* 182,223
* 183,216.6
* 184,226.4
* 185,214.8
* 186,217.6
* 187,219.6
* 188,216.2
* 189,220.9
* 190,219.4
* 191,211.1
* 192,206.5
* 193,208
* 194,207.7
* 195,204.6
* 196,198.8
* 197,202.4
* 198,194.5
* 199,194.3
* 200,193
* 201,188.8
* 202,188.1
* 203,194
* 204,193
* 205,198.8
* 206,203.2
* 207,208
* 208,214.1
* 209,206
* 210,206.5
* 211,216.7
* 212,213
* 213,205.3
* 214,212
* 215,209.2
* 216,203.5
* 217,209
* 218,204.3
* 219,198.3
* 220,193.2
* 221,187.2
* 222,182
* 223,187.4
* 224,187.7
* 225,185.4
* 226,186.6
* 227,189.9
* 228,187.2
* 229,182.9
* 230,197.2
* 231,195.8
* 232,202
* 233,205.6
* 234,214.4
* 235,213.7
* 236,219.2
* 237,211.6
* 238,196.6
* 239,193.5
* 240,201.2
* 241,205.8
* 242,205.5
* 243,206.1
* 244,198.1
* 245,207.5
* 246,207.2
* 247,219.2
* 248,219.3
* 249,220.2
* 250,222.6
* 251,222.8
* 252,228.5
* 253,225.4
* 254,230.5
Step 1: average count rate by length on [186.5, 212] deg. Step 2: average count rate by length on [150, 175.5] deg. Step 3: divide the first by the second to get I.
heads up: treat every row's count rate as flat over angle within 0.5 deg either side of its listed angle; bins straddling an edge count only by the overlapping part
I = 0.85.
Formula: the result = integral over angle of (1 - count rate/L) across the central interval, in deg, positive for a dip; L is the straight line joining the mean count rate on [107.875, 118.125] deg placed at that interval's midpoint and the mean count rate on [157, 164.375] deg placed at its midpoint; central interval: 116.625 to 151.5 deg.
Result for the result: -0.97 deg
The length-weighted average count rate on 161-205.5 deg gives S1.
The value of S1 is 226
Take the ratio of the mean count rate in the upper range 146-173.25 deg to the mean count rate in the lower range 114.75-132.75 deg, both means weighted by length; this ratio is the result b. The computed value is 1.27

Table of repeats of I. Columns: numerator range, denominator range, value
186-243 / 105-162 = 1.02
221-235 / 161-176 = 0.77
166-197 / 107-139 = 1.26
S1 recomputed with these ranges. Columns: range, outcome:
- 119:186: 223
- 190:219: 204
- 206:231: 199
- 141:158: 220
